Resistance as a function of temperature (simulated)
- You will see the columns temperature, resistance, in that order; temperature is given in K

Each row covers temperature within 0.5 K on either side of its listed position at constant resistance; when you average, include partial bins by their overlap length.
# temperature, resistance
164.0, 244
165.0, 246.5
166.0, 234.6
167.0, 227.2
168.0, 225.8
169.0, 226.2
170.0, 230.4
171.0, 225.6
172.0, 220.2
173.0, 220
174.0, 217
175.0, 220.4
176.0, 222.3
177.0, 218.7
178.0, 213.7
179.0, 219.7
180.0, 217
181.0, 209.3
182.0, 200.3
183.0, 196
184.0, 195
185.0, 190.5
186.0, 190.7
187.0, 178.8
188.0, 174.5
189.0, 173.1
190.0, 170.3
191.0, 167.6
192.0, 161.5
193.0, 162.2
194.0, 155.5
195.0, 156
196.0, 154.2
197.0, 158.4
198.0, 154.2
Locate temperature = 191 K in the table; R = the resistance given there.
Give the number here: 167.6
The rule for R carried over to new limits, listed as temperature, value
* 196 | 154.2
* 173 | 220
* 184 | 195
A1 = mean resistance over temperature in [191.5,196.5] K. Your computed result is 158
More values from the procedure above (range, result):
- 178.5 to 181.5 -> 215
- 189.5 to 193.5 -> 165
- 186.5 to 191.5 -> 173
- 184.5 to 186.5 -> 191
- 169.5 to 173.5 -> 224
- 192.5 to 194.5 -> 159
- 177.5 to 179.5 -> 217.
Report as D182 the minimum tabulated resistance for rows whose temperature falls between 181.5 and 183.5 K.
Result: 196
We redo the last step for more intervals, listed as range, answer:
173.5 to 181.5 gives 209.3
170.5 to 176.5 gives 217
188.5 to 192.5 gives 161.5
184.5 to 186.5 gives 190.5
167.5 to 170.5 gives 225.8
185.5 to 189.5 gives 173.1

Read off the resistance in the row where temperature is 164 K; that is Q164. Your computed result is 244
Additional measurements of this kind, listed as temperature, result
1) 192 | 161.5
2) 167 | 227.2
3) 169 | 226.2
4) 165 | 246.5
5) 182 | 200.3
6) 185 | 190.5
